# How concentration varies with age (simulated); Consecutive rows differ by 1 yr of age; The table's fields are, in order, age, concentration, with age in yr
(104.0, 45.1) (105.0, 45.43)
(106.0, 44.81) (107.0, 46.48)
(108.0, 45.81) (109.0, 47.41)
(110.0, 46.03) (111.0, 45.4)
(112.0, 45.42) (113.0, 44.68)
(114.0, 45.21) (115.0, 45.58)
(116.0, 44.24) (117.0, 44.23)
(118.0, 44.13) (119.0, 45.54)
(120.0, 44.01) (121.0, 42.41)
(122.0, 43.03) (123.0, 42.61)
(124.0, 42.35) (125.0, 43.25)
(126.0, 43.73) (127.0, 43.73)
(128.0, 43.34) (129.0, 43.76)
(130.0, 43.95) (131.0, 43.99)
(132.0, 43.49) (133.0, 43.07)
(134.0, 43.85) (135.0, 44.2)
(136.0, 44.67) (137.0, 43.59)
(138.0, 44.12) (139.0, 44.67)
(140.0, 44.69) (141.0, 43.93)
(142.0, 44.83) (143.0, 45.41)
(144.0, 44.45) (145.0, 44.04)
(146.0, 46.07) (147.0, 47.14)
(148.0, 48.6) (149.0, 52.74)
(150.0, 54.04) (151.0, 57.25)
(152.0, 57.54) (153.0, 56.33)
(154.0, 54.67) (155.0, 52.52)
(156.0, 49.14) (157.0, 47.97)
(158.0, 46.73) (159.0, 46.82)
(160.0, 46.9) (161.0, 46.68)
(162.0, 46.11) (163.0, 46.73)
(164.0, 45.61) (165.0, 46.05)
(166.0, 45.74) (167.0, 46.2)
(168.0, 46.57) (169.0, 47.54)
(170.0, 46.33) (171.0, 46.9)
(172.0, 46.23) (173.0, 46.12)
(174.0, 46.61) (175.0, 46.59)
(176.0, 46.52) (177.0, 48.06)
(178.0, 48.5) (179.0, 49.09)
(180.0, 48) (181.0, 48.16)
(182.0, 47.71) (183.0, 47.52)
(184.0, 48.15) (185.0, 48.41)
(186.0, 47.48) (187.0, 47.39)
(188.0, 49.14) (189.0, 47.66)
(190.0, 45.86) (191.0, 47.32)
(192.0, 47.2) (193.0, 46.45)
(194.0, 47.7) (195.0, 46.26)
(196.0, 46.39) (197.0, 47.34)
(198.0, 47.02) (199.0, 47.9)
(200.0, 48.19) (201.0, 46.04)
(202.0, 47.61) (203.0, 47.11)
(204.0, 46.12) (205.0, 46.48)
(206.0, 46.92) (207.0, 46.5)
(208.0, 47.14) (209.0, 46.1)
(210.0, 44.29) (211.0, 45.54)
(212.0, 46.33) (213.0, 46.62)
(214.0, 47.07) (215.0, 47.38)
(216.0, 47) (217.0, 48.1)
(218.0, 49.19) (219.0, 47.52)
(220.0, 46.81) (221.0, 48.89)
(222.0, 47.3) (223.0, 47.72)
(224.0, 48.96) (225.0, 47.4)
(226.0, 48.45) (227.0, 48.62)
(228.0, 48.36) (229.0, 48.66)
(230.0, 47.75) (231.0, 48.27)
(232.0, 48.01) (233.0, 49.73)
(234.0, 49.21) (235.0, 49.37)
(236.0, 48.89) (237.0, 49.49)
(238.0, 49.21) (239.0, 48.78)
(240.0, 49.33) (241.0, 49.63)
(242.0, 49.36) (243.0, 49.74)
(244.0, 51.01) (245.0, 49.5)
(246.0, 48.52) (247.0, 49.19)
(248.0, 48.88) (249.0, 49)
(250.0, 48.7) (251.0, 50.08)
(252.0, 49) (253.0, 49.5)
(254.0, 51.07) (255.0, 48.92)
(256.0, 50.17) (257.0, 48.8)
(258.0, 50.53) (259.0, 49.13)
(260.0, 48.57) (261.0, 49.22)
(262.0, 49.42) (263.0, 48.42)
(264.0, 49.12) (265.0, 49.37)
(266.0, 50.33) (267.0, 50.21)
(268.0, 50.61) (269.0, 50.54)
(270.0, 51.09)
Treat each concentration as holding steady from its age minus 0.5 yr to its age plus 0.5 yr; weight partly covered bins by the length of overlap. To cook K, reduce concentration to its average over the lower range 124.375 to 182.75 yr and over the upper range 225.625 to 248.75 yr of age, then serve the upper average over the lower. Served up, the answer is 1.05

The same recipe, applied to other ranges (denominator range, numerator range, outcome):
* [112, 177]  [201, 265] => 1.05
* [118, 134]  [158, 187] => 1.08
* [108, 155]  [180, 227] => 1.03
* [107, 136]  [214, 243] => 1.09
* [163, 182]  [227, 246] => 1.05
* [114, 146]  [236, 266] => 1.12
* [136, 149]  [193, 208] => 1.03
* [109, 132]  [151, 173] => 1.10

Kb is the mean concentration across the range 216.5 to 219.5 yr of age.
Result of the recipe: 48.3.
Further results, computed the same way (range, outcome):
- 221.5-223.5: 47.5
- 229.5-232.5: 48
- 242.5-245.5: 50.1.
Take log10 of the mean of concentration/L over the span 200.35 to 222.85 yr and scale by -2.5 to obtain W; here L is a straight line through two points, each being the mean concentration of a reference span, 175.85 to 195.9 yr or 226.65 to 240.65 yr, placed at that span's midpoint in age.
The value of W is 0.03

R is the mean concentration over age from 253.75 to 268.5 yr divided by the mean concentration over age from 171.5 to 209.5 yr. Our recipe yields 1.0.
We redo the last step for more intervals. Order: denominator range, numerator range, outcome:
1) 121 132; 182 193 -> 1.10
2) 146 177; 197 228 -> 0.97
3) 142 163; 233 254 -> 1.00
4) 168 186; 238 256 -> 1.04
